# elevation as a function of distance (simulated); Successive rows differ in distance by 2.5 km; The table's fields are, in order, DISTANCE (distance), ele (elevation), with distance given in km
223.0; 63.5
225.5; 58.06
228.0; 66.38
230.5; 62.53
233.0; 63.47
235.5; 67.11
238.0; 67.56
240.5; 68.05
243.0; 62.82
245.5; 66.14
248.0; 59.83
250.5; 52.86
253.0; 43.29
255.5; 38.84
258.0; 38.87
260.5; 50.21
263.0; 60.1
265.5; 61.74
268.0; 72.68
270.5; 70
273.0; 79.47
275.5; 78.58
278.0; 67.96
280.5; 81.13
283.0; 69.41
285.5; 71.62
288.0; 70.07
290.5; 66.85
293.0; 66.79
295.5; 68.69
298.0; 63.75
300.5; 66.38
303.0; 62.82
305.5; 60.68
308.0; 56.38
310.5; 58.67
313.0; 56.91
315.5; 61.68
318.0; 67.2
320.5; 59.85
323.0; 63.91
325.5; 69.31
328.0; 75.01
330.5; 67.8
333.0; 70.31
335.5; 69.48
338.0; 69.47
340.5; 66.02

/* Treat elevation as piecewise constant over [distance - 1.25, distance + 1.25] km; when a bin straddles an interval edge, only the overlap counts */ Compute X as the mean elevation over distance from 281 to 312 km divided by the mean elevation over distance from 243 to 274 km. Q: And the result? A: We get 1.1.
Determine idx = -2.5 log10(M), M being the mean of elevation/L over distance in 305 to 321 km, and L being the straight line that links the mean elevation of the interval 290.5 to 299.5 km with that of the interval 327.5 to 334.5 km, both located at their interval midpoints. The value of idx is 0.14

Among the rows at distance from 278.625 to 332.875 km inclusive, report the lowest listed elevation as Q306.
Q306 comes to 56.38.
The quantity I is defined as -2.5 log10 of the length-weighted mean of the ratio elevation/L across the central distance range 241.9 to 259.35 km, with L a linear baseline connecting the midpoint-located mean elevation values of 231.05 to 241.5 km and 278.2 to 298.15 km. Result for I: 0.28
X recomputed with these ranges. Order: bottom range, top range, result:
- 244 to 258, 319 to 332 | 1.31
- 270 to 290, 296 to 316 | 0.83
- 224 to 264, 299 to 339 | 1.12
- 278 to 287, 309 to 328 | 0.87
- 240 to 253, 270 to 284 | 1.25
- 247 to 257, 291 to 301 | 1.38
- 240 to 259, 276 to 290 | 1.35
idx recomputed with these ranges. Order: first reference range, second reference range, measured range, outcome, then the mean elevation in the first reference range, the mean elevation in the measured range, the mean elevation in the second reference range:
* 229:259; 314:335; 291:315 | 0.033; 57.8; 62.5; 66.9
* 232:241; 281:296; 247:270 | 0.255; 66.5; 53.6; 69.5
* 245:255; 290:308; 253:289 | -0.102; 53.5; 64.3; 64.5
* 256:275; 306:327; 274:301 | -0.141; 61.6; 70.3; 61.9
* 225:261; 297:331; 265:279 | -0.200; 57.9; 72.3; 63.5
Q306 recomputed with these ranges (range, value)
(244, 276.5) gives 38.84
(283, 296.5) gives 66.79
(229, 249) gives 59.83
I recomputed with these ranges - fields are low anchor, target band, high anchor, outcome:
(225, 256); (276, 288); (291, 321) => -0.18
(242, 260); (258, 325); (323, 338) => -0.09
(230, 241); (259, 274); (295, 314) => -0.02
